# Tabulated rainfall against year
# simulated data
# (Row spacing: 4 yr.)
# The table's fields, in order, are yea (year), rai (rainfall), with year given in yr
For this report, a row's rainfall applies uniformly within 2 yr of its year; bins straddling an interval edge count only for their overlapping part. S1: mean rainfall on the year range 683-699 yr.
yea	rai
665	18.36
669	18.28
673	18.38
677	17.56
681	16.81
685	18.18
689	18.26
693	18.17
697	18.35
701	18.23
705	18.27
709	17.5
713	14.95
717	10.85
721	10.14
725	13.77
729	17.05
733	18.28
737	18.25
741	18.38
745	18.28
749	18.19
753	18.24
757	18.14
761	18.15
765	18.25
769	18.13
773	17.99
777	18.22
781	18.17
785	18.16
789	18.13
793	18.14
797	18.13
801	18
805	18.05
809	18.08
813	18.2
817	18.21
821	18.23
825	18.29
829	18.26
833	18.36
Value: 18.2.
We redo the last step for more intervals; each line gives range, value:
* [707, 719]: 14.4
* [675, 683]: 17.2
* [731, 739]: 18.3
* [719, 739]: 15.5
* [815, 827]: 18.2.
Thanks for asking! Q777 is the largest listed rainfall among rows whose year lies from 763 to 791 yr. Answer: 18.25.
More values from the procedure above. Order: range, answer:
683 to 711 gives 18.35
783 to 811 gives 18.16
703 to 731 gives 18.27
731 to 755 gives 18.38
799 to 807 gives 18.05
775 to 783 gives 18.22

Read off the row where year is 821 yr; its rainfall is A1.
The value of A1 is 18.23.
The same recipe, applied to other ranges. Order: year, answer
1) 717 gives 10.85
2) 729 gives 17.05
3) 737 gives 18.25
